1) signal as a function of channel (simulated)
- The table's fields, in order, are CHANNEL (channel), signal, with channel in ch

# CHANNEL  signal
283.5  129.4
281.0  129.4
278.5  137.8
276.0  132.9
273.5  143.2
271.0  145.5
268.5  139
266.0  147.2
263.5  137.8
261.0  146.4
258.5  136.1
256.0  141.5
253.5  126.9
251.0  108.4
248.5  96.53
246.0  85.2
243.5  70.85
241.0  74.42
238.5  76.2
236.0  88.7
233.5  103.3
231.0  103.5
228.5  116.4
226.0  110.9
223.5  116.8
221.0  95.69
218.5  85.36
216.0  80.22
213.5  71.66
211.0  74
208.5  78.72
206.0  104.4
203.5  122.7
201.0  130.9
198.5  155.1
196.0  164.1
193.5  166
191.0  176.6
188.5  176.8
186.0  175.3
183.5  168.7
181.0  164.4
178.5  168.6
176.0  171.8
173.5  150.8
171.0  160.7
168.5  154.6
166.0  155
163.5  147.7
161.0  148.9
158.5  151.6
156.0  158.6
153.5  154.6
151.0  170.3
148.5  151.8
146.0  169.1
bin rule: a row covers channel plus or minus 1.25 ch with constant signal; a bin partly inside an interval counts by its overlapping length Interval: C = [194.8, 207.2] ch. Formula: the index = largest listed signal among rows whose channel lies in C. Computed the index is 164.1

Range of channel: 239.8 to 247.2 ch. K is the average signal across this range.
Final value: 76.8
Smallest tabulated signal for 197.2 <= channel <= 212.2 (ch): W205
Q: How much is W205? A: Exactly 74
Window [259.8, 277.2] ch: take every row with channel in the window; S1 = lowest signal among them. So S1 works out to 132.9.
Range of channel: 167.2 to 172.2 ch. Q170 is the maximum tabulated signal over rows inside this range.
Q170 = 160.7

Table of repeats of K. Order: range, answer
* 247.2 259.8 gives 122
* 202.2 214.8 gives 90.4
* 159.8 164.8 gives 148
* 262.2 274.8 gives 143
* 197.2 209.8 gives 118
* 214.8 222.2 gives 87.1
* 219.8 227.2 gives 108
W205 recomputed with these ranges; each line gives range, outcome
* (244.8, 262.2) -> 85.2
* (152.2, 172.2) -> 147.7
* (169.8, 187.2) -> 150.8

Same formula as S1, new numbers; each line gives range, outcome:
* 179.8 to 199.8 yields 155.1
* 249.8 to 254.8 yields 108.4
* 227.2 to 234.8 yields 103.3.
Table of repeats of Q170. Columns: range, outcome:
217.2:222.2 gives 95.69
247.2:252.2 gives 108.4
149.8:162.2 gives 170.3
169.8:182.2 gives 171.8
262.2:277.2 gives 147.2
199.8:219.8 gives 130.9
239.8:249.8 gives 96.53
